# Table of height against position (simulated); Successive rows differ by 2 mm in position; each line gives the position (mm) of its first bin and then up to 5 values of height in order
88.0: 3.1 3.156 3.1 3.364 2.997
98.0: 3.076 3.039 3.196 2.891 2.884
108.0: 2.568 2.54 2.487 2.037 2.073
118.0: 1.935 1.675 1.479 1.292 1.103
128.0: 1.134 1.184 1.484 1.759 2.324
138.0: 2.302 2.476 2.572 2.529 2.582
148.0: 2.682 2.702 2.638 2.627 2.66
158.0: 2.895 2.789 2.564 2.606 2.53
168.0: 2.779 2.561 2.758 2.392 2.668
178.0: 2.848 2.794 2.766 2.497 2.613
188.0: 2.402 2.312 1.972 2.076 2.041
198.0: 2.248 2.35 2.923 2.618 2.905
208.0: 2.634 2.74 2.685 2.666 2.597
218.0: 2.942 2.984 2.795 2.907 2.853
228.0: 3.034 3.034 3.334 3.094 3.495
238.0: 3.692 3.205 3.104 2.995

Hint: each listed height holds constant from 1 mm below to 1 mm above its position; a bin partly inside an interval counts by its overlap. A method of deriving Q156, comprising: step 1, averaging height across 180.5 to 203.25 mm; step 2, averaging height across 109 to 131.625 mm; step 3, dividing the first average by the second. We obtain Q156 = 1.40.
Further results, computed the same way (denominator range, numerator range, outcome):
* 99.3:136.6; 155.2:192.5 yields 1.27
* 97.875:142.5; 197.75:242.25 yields 1.37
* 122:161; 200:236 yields 1.32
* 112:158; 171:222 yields 1.24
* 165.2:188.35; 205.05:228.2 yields 1.06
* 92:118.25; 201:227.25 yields 1.02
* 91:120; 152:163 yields 1.00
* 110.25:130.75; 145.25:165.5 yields 1.59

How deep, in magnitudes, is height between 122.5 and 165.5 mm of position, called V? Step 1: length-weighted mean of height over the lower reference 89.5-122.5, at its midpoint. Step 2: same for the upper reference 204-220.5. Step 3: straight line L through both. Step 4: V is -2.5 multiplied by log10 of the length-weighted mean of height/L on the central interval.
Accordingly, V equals 0.20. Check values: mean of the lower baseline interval 2.63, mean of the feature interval 2.23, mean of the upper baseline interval 2.75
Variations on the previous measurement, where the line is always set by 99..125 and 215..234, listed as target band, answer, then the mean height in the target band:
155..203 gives 0.059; 2.54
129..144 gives 0.198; 2.05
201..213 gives 0.039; 2.75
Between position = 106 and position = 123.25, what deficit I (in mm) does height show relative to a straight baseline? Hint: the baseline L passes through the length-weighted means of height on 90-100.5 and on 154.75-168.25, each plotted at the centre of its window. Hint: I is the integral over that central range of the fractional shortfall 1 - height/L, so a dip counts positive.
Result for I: 4.99 mm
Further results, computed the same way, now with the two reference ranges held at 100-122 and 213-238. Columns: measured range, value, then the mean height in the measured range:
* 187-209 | 3.5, 2.41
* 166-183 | 0.3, 2.69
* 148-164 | -0.3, 2.69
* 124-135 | 5.2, 1.33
